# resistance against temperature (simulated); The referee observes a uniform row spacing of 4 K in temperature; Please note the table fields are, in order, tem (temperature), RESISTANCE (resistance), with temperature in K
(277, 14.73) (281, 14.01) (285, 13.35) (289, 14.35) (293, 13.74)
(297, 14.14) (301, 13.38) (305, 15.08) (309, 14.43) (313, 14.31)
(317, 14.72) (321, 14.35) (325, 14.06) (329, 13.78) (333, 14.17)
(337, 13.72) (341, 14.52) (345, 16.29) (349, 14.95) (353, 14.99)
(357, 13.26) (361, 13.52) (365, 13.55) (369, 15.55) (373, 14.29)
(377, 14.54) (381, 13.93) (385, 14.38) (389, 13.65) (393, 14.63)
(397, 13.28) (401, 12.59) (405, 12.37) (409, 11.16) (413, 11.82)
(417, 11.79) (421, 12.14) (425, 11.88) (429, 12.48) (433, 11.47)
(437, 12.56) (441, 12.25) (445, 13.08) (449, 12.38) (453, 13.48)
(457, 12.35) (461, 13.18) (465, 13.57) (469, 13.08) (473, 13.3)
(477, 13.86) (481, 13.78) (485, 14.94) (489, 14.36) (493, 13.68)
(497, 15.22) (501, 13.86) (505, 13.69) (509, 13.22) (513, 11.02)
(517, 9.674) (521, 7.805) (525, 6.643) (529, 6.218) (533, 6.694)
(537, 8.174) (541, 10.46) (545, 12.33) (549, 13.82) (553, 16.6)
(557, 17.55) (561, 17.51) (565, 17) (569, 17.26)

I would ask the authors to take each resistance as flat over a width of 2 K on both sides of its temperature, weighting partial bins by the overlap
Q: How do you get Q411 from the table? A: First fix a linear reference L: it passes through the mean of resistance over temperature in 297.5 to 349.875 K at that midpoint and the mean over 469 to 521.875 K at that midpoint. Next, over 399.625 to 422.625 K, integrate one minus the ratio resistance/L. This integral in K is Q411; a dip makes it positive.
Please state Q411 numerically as 3.0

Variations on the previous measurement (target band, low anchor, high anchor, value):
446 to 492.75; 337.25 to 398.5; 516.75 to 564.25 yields -3.4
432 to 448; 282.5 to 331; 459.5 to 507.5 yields 1.8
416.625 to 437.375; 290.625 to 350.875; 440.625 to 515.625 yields 2.5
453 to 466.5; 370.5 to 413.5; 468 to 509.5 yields 0.7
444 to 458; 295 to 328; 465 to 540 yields -0.5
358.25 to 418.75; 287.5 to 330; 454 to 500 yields 2.6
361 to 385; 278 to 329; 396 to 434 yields -2.7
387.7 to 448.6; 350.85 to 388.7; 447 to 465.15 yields 4.7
